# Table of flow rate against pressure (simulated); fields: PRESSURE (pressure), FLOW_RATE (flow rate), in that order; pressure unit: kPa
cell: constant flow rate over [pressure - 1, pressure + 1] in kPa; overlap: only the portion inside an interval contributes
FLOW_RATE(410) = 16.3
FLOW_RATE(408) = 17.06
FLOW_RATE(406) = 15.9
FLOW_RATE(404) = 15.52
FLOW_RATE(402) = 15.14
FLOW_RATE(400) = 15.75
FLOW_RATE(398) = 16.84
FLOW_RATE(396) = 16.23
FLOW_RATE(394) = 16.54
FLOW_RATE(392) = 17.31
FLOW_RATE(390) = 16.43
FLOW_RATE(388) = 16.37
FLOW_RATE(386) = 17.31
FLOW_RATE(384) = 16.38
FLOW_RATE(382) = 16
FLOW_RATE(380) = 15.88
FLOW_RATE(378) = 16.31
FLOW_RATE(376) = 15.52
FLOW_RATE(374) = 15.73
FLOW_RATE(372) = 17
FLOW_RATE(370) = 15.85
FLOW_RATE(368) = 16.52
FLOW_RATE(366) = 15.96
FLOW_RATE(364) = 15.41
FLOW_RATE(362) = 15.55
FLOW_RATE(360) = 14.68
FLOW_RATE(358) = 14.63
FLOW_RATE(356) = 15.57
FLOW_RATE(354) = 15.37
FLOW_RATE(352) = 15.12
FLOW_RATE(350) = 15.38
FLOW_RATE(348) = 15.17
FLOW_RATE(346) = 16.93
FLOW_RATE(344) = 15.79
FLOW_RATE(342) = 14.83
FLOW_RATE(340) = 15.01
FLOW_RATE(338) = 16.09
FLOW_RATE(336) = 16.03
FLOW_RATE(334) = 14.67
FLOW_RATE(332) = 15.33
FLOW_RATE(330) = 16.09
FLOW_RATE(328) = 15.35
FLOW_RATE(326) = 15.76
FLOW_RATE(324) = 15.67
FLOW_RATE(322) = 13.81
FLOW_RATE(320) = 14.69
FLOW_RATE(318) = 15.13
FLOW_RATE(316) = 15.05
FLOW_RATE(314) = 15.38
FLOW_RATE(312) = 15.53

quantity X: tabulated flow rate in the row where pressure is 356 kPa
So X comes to 15.57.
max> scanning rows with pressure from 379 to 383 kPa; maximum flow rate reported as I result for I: 16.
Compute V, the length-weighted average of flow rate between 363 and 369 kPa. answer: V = 16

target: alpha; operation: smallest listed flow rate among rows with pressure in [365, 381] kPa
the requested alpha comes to 15.52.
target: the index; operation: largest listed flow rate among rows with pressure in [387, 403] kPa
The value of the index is 17.31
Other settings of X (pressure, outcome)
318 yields 15.13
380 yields 15.88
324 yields 15.67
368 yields 16.52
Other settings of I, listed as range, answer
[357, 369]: 16.52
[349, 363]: 15.57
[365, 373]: 17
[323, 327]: 15.76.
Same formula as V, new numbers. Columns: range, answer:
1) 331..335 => 15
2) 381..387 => 16.6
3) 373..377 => 15.6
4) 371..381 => 16.1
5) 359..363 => 15.1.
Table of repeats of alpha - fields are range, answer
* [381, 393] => 16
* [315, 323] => 13.81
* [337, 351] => 14.83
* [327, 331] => 15.35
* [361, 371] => 15.41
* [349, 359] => 14.63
